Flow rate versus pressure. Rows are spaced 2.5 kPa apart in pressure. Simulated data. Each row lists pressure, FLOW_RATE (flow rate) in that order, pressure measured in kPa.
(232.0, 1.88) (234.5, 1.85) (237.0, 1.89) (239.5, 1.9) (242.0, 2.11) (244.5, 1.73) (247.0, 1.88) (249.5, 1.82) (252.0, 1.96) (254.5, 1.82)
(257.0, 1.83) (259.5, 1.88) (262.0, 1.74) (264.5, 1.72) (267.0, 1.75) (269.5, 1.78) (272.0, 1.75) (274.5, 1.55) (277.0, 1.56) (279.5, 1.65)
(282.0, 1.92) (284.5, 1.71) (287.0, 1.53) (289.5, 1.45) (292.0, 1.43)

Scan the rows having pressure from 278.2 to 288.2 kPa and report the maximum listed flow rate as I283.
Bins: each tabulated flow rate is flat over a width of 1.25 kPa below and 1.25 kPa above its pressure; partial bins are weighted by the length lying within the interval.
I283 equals 1.92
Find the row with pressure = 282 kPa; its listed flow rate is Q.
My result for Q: 1.92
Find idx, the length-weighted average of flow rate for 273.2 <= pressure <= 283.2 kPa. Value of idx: 1.67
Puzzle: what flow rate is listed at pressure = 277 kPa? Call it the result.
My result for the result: 1.56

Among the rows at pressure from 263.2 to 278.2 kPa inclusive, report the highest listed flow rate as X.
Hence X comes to 1.78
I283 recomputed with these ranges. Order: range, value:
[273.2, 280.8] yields 1.65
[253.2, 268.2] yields 1.88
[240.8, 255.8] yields 2.11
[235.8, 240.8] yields 1.9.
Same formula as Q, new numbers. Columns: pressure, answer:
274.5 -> 1.55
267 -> 1.75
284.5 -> 1.71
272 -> 1.75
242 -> 2.11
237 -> 1.89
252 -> 1.96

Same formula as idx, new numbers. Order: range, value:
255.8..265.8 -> 1.79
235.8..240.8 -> 1.9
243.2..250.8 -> 1.81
